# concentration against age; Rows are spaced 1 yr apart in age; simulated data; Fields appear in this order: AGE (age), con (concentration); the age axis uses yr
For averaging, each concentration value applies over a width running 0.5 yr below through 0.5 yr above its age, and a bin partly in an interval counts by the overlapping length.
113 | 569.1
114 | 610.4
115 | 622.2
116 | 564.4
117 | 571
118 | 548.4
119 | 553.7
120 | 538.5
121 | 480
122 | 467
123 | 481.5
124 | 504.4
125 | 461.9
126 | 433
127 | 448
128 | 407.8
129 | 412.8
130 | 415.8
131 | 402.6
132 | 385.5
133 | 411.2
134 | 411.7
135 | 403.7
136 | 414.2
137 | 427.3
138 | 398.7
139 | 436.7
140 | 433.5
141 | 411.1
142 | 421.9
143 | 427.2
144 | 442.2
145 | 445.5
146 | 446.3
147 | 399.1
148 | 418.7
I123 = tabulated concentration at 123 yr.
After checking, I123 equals 481.5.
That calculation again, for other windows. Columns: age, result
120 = 538.5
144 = 442.2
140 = 433.5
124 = 504.4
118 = 548.4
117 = 571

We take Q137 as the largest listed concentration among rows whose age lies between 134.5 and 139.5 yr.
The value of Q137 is 436.7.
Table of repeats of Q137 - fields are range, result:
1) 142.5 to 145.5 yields 445.5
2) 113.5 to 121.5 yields 622.2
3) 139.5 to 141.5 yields 433.5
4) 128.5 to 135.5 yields 415.8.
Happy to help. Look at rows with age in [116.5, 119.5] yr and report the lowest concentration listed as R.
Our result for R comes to 548.4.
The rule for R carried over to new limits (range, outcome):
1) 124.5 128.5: 407.8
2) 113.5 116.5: 564.4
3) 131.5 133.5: 385.5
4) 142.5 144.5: 427.2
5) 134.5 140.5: 398.7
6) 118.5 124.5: 467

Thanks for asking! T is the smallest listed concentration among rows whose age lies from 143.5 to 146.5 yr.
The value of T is 442.2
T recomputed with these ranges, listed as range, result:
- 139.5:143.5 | 411.1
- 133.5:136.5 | 403.7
